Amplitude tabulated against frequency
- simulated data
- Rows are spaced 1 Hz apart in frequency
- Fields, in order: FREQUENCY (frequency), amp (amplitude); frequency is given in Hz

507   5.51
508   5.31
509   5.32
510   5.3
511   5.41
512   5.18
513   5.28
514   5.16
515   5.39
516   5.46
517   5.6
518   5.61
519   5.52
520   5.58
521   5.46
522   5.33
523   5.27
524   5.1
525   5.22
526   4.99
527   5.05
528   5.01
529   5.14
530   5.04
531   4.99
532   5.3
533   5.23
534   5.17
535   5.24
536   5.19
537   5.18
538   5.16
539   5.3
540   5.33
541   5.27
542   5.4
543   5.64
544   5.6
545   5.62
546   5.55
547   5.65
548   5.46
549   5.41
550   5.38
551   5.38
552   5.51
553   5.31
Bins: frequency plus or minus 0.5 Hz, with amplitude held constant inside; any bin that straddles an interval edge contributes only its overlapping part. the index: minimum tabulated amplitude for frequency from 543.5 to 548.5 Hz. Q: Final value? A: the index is 5.46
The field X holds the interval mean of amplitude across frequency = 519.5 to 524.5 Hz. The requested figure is 5.35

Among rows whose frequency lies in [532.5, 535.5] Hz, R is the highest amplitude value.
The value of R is 5.24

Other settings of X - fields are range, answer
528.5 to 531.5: 5.06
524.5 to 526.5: 5.11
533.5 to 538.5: 5.19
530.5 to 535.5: 5.19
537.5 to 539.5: 5.23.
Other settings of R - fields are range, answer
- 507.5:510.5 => 5.32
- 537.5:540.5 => 5.33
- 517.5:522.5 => 5.61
